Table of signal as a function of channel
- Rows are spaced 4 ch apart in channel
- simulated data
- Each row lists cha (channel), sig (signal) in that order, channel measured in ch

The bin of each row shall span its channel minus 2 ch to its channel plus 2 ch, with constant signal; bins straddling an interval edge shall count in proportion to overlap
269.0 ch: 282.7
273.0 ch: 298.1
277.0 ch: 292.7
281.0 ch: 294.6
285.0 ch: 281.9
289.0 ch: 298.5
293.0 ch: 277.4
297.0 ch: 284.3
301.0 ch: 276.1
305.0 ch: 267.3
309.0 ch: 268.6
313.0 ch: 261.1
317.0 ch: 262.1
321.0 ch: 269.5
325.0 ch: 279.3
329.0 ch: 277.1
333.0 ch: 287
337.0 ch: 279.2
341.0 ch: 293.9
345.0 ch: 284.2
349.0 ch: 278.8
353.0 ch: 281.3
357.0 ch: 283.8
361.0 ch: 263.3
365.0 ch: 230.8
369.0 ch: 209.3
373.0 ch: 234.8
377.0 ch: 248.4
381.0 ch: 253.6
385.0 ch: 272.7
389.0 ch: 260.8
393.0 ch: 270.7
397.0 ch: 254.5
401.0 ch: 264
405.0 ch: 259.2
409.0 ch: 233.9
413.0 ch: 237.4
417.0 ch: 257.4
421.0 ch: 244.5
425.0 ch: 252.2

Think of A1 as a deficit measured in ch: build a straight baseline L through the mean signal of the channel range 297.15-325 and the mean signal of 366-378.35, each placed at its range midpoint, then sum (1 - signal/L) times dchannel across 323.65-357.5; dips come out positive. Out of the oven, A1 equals -4.41 ch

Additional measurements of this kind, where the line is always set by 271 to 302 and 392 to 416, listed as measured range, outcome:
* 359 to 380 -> 2.0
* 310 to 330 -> 0.6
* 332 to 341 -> -0.4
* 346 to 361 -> -0.6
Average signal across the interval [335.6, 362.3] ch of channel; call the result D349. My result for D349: 281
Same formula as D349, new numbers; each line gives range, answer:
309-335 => 272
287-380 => 269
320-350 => 282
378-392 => 262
